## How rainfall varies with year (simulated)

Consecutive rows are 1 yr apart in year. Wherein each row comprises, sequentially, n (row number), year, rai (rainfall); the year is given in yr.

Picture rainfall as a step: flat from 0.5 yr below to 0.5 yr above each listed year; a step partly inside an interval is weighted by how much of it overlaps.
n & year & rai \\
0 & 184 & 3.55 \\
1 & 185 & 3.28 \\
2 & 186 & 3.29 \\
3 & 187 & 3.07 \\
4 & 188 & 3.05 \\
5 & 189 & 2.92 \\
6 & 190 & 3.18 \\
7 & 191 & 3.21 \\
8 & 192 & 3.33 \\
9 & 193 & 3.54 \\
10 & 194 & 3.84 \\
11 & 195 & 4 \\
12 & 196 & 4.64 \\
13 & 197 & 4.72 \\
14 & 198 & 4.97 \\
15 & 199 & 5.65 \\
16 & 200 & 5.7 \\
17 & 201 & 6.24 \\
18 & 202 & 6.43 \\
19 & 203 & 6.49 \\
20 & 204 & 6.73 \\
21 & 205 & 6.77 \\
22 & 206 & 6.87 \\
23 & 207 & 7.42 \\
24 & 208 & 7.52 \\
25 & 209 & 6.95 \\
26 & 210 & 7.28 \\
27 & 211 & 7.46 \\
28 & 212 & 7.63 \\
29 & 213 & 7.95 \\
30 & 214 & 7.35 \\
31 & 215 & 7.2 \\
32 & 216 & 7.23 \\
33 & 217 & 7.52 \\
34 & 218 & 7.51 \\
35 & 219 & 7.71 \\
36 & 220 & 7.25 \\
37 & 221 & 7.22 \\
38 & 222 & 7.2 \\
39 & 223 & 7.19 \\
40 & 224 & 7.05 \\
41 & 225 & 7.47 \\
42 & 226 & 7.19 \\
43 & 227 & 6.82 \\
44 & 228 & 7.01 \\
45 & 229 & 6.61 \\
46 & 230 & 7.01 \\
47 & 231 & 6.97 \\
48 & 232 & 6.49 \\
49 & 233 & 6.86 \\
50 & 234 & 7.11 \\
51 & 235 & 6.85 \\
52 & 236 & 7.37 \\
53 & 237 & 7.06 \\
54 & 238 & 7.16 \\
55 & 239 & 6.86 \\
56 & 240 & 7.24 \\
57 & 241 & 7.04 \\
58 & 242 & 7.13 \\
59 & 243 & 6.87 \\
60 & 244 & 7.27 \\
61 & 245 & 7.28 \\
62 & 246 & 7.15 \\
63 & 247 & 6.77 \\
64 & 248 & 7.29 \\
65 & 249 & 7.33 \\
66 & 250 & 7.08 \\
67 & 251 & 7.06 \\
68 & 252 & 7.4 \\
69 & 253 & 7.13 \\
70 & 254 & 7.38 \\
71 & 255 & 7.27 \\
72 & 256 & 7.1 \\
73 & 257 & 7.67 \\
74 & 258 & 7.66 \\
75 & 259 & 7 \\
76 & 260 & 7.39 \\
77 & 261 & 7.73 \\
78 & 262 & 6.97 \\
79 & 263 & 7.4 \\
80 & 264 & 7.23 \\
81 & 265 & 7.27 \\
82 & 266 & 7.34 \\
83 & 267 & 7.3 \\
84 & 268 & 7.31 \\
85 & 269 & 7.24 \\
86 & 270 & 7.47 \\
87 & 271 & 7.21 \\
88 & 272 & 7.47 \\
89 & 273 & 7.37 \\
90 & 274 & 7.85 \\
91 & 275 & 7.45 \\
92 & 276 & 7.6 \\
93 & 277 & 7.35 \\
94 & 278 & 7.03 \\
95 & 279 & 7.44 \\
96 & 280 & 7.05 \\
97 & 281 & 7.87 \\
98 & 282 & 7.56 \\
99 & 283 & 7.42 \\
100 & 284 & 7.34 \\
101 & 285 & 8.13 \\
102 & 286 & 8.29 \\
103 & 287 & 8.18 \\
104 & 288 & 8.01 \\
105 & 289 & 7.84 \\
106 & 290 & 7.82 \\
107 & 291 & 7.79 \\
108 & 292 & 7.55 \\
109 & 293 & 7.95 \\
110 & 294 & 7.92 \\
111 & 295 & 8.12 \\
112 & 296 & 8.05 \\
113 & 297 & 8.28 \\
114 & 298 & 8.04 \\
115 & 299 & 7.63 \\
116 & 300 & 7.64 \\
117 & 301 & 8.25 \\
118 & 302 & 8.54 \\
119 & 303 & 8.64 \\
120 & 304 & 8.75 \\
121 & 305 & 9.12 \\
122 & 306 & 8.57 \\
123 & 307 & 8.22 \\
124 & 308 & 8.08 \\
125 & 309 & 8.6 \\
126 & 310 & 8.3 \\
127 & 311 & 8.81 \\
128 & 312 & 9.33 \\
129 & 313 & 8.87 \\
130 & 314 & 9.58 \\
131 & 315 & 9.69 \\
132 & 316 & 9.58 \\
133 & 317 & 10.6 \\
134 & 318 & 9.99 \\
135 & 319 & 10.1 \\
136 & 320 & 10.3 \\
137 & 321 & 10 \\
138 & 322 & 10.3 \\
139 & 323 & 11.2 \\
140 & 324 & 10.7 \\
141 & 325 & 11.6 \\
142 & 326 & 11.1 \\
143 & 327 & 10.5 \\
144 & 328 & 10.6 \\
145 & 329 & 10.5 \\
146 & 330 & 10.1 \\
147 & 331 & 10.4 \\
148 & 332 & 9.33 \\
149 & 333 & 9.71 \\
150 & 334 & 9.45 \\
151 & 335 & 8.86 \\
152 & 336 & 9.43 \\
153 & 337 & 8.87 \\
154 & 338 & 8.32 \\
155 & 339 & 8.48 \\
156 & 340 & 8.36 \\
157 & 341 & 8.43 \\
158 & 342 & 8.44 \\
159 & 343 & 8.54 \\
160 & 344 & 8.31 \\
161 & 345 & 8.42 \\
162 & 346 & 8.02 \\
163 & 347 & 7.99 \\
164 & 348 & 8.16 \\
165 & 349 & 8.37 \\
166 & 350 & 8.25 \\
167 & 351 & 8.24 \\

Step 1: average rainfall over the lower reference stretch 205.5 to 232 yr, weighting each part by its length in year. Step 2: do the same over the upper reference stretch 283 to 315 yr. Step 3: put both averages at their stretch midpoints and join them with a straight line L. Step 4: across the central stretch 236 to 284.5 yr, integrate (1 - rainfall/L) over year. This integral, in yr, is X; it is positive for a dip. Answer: 3.02 yr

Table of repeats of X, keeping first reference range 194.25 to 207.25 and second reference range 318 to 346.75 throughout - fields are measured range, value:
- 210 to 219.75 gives -2.0 yr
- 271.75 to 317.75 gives 1.8 yr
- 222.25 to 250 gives -0.9 yr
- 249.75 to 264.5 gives 0.3 yr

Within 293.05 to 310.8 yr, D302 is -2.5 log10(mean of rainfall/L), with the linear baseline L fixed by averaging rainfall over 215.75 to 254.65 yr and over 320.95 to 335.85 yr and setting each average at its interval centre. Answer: 0.14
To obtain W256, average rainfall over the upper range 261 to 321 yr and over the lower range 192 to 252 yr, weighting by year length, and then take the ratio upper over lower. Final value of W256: 1.20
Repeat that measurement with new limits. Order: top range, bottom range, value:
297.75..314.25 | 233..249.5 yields 1.20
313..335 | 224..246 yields 1.45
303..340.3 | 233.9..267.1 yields 1.33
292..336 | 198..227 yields 1.32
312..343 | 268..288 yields 1.29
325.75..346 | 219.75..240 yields 1.31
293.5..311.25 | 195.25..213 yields 1.29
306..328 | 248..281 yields 1.33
